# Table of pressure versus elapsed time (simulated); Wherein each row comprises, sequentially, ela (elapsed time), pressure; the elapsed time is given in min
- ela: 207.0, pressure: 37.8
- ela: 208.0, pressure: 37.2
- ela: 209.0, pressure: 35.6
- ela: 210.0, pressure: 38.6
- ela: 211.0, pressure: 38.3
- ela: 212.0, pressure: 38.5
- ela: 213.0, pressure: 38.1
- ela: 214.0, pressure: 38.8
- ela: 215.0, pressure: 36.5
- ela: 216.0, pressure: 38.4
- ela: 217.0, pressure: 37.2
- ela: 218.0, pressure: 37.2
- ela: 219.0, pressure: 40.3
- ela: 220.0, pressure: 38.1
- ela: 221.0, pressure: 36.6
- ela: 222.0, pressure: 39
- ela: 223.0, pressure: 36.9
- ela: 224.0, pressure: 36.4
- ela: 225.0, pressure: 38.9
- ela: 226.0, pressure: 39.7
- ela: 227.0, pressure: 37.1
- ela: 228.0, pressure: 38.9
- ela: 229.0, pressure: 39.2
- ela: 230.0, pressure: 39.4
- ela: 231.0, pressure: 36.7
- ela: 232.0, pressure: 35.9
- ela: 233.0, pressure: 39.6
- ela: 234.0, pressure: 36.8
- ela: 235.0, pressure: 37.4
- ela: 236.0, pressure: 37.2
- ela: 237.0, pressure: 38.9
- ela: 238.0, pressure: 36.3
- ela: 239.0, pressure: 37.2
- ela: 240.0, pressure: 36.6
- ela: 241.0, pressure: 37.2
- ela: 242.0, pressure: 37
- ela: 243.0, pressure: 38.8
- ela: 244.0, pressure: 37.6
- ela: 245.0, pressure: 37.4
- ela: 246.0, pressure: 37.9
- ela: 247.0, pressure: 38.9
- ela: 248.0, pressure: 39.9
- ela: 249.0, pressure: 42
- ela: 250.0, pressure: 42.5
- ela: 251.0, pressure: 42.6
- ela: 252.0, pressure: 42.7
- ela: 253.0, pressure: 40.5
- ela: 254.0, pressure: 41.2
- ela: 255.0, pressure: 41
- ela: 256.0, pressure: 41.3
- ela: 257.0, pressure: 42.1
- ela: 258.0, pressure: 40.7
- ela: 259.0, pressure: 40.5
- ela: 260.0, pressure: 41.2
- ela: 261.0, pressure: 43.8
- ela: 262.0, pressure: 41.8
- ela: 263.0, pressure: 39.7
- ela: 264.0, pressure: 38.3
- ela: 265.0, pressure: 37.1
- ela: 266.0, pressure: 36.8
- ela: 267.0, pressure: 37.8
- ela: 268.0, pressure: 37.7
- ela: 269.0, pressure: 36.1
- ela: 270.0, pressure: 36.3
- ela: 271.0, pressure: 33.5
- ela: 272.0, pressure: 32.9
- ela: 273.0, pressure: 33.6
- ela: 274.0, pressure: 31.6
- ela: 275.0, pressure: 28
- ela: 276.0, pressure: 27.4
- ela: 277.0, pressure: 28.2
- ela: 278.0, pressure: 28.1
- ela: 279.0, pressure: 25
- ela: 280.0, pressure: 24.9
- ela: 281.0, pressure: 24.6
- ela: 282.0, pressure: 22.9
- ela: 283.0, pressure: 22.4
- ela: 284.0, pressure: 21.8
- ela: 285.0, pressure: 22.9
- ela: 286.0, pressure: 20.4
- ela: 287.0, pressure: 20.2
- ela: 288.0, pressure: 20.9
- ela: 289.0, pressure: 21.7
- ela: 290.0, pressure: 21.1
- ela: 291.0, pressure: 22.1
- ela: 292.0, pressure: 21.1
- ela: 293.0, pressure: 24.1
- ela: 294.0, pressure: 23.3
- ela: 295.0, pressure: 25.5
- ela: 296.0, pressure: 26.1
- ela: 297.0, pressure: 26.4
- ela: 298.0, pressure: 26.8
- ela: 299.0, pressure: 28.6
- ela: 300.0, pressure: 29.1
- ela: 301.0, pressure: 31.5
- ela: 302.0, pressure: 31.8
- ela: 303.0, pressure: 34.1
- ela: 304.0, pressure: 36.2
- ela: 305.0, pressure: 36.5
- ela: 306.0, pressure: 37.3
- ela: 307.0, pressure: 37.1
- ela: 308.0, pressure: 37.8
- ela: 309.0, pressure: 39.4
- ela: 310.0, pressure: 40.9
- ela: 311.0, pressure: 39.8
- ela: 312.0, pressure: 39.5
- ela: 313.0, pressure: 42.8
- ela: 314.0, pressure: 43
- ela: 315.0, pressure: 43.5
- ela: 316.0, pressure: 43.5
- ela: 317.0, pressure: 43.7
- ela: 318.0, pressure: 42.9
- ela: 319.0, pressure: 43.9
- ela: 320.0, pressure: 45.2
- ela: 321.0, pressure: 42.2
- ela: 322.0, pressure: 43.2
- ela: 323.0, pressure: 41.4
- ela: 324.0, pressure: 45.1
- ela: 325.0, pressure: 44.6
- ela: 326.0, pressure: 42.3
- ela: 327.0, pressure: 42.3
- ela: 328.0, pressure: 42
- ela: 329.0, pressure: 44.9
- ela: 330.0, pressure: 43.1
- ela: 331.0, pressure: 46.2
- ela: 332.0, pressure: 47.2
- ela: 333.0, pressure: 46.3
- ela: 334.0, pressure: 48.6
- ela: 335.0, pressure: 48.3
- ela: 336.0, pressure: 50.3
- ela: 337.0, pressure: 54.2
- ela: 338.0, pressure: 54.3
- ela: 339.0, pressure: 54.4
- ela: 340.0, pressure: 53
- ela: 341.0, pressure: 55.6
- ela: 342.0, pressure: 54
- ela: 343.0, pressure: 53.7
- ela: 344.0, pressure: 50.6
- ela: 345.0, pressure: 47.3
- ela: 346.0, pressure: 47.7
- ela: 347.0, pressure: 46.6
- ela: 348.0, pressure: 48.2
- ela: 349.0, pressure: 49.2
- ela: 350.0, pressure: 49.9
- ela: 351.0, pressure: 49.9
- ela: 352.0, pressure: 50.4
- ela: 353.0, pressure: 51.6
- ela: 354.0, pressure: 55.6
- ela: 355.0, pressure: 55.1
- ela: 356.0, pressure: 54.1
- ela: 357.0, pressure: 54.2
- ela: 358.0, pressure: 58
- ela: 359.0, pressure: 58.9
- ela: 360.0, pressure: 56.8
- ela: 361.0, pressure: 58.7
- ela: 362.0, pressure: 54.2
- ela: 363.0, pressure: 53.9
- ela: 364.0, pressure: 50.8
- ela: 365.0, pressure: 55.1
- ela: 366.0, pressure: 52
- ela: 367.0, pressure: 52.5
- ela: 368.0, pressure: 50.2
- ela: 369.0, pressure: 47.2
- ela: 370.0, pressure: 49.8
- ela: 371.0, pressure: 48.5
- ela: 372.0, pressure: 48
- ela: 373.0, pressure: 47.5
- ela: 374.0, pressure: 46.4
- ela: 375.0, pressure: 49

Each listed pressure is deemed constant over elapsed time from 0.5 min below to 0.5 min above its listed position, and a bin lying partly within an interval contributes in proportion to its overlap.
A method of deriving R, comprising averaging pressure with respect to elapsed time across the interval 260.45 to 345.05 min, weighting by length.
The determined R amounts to 36.8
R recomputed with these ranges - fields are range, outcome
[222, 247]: 37.8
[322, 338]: 46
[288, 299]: 23.9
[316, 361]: 49.1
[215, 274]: 38.4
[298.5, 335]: 40.9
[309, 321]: 42.5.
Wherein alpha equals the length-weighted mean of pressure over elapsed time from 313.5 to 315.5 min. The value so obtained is 43.2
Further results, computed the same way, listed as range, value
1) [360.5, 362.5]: 56.5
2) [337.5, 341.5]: 54.3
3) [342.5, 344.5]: 52.2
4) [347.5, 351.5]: 49.3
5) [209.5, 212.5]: 38.5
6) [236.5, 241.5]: 37.2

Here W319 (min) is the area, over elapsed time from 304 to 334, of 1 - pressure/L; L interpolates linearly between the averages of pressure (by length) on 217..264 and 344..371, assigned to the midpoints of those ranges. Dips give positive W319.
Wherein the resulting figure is 3.5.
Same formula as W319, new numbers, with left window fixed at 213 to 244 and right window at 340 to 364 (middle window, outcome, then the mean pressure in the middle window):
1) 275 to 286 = 4.8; 24.8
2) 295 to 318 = 5.5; 36.1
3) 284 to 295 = 5.7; 21.9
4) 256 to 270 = 0.8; 39.5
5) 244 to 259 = 0.0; 40.6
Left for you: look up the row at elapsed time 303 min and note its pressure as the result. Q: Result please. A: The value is 34.1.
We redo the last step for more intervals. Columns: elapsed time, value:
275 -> 28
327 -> 42.3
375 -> 49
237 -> 38.9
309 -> 39.4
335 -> 48.3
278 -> 28.1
